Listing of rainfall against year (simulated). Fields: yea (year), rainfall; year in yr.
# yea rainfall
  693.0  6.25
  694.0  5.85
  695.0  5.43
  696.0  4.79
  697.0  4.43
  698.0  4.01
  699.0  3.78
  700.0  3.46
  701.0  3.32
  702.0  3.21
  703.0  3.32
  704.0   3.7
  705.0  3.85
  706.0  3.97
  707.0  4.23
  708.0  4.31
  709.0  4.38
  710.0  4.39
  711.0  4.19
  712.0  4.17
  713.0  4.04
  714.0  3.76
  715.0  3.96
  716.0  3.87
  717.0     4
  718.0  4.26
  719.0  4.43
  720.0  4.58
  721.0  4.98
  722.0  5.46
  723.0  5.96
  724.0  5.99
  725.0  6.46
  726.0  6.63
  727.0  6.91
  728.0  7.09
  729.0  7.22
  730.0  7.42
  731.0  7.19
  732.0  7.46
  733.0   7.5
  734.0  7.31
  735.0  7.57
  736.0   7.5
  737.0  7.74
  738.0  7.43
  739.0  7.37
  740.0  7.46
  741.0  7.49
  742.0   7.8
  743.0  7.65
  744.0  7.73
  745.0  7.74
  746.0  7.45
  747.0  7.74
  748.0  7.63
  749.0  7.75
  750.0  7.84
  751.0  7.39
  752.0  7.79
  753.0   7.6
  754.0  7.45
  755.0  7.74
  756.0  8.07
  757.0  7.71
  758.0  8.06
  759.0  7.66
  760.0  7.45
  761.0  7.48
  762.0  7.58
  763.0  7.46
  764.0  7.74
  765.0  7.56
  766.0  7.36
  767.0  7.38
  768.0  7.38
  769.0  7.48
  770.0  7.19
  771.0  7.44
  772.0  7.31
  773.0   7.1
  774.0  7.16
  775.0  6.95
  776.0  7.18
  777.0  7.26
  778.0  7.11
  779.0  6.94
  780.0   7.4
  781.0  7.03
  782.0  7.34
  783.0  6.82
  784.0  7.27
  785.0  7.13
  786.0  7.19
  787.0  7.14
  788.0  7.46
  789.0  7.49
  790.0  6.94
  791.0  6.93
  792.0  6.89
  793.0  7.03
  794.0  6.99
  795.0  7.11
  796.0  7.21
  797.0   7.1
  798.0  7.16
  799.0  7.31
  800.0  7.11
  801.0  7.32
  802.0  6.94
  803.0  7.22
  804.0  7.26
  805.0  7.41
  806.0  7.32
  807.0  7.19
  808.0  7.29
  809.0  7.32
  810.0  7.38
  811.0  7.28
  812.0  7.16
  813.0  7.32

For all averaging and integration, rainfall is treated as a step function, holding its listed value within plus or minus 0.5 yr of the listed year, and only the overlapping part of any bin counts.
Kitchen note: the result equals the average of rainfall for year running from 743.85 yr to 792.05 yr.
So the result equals 7.41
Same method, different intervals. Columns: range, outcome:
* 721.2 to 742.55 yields 7.06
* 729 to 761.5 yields 7.59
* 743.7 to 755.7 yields 7.66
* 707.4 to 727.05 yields 4.79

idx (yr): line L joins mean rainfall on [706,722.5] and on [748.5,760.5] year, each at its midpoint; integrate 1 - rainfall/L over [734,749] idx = -2.3 yr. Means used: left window 4.3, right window 7.71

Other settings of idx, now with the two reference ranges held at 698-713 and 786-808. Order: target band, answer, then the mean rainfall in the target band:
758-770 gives -3.1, 7.51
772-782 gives -1.1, 7.15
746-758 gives -4.6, 7.71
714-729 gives -2.8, 5.34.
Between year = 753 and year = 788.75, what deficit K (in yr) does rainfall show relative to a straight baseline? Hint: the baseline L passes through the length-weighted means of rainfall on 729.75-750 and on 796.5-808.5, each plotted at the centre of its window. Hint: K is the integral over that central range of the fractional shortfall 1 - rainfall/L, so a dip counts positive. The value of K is 0.1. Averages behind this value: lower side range 7.56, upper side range 7.22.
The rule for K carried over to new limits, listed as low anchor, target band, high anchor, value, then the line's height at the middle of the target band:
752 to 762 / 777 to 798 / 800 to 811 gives 0.8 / 7.42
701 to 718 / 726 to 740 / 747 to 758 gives -3.1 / 6.01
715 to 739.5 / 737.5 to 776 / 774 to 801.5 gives -4.8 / 6.71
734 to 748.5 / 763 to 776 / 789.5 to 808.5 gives 0.1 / 7.37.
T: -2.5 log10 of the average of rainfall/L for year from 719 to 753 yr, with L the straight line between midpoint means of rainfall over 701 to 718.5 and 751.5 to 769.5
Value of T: -0.21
